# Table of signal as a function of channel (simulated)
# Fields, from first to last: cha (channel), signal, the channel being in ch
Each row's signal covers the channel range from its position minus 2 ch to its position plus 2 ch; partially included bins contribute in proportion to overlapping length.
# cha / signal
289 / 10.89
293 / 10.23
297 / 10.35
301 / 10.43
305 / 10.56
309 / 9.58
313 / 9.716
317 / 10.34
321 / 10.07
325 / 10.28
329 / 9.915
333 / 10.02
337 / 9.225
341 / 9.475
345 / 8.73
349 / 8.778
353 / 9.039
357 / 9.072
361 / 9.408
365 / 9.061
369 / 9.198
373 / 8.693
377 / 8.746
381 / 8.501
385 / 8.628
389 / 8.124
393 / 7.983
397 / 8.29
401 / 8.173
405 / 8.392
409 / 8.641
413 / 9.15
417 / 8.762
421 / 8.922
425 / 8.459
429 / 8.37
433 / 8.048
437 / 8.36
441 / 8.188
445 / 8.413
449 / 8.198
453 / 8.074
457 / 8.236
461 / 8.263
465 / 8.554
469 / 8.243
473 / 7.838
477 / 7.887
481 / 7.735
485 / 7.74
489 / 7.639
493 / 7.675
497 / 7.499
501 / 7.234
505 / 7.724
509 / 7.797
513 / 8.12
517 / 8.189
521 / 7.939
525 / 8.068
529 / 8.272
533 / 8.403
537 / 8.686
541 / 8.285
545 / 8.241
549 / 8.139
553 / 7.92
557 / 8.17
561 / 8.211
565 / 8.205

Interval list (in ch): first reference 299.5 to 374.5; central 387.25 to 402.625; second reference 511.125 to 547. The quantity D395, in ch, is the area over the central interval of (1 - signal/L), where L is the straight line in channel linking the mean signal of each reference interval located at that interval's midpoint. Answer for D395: 1.7 ch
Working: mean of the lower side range 9.56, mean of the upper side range 8.25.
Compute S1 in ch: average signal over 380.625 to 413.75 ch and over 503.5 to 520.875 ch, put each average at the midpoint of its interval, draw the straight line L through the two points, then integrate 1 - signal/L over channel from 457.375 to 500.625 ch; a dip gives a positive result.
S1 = 1.0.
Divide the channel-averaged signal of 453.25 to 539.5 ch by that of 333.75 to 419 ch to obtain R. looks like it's 0.9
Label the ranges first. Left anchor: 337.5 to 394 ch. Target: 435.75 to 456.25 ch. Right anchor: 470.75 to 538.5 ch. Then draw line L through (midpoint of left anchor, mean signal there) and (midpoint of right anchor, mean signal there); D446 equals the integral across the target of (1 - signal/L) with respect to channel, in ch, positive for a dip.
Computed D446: 0.14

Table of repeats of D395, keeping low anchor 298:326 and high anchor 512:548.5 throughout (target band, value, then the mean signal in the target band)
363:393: 2.85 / 8.66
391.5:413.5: 2.24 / 8.4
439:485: 3.68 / 8.13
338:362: 1.80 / 9.08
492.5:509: 1.84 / 7.55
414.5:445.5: 2.26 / 8.45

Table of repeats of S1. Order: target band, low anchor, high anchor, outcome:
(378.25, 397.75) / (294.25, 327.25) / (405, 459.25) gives 1.6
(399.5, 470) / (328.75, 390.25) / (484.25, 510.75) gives -1.4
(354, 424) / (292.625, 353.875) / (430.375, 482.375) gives 2.3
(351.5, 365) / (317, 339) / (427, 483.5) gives 0.5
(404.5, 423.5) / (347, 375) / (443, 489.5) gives -0.5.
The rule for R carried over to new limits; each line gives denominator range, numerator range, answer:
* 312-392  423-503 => 0.87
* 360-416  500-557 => 0.94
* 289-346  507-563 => 0.82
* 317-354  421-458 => 0.87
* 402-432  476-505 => 0.88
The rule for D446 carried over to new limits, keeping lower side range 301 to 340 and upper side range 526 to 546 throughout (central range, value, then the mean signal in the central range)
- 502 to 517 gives 1.2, 7.88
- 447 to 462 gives 1.3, 8.19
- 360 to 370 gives 0.5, 9.21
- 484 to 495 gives 1.3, 7.68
